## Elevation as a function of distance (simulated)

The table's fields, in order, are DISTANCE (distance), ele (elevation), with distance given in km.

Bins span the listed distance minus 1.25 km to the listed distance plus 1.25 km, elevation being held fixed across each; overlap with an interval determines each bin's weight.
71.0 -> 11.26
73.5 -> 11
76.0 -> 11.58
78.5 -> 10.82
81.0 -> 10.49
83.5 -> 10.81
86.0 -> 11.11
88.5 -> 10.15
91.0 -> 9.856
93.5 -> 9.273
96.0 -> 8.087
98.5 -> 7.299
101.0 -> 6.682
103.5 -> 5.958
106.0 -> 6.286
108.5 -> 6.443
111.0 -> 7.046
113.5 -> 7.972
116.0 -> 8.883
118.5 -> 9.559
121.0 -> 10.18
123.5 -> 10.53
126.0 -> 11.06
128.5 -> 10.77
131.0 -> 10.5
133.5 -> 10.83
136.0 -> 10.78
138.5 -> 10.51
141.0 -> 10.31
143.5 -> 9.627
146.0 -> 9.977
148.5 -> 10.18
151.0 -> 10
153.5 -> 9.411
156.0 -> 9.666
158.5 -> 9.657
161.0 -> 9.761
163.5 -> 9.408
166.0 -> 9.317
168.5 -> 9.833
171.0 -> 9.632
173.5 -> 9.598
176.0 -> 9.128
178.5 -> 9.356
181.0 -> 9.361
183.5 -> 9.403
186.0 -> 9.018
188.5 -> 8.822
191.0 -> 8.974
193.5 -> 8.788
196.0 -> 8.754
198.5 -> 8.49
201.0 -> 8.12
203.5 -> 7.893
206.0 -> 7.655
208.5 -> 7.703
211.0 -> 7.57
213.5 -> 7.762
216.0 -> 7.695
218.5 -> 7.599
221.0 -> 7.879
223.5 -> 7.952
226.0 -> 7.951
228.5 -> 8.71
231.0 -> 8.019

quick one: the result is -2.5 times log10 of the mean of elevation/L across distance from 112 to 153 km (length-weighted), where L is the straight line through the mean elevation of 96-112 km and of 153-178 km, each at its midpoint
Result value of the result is -0.25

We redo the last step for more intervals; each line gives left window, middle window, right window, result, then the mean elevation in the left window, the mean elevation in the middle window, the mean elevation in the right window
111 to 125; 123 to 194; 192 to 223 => -0.131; 9.24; 9.8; 8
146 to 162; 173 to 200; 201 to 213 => -0.061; 9.79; 9.04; 7.75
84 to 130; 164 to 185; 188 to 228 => -0.138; 8.77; 9.45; 8.1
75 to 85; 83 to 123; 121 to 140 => 0.264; 10.9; 8.47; 10.7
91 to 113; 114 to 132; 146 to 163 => -0.213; 7.32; 10.1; 9.78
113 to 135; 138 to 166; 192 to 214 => -0.048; 10.1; 9.82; 8.1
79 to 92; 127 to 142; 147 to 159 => -0.067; 10.5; 10.6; 9.79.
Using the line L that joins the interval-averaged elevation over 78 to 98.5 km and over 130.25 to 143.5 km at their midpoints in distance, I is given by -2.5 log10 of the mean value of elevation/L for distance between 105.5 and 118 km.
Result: 0.33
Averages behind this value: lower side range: 9.88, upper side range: 10.5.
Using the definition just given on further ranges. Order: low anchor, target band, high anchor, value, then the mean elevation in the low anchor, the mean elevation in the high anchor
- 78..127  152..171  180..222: -0.125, 8.88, 8.32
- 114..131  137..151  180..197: -0.042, 10.1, 9.02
